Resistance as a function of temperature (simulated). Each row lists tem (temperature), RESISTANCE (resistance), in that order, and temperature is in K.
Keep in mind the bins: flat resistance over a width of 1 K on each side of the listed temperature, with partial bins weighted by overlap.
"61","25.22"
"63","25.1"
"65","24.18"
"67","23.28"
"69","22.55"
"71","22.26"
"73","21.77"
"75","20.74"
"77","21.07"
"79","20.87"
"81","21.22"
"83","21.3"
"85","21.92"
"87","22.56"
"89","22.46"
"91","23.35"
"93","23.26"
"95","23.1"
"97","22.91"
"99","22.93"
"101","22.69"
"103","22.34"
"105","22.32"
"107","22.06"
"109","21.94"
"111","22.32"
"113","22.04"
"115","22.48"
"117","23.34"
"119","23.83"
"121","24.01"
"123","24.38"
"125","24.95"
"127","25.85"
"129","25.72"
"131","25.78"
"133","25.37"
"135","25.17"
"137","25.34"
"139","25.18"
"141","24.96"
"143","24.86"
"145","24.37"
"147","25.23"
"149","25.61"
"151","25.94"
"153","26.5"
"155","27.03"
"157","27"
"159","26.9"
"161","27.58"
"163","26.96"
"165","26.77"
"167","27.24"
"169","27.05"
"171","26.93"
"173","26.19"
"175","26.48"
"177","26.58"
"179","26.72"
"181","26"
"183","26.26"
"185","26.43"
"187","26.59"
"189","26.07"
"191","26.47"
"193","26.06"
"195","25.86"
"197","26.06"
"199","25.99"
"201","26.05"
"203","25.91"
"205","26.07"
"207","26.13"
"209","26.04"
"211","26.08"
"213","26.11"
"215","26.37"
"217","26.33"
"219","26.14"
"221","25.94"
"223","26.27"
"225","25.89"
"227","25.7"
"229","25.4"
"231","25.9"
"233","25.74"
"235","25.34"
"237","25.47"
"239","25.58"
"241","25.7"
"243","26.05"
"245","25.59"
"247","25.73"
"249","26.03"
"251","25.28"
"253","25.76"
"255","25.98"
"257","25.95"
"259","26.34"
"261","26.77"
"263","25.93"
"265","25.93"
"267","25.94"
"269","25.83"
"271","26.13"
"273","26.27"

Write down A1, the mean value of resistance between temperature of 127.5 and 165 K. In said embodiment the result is 25.9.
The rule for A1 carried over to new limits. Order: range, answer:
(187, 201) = 26.1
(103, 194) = 25.4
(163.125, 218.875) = 26.3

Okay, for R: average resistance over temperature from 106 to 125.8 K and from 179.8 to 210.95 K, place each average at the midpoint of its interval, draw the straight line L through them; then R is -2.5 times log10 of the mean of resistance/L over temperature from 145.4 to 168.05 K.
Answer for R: -0.08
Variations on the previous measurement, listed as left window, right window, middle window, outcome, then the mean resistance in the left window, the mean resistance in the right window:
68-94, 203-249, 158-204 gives -0.08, 21.9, 25.9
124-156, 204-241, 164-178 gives -0.05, 25.5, 25.9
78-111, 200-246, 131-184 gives -0.09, 22.3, 25.9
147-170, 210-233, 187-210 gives 0.01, 26.7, 26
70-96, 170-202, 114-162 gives -0.04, 22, 26.3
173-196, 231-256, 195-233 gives 0.00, 26.3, 25.7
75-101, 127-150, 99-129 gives 0.02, 22.2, 25.3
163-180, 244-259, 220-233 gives 0.01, 26.8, 25.8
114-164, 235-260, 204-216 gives -0.02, 25.4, 25.8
